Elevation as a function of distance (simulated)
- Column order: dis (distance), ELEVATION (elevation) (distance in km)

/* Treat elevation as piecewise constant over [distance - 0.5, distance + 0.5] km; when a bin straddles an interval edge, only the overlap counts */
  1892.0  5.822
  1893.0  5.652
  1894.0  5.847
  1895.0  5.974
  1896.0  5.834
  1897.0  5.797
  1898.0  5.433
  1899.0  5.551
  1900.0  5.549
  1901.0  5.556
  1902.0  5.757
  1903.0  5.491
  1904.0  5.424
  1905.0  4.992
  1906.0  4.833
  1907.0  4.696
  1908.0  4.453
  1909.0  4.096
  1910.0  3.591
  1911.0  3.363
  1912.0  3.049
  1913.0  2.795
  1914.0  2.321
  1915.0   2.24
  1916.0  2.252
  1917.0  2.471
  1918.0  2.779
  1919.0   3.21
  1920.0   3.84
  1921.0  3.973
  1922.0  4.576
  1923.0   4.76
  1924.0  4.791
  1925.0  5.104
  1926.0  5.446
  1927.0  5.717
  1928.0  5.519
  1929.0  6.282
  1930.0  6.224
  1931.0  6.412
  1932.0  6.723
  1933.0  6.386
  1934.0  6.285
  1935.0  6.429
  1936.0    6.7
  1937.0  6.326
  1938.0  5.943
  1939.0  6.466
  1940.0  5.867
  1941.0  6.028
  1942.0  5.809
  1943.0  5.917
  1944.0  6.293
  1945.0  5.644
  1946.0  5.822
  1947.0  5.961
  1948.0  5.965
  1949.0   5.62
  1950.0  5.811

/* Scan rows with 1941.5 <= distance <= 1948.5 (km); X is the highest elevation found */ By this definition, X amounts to 6.293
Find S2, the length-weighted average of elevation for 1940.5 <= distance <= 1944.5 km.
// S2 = 6.01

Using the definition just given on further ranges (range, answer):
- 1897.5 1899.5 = 5.49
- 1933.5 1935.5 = 6.36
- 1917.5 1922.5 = 3.68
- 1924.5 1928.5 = 5.45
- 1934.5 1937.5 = 6.48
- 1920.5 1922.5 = 4.27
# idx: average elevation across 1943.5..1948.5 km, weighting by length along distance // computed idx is 5.94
